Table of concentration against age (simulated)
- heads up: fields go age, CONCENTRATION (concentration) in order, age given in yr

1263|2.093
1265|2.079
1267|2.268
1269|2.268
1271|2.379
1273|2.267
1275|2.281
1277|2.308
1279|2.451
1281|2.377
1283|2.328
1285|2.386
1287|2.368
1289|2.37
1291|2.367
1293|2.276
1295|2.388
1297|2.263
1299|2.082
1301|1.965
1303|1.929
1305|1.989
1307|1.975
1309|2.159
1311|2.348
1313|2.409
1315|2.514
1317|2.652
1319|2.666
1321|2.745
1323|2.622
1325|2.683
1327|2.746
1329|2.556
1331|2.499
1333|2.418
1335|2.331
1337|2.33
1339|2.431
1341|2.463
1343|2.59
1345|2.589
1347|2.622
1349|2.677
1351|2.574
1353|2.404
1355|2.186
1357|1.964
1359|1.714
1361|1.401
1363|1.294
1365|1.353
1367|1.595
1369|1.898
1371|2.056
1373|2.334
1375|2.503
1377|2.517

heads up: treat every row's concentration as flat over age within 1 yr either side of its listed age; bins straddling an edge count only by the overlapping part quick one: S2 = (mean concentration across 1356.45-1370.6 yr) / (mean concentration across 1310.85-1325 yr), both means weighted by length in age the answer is 0.62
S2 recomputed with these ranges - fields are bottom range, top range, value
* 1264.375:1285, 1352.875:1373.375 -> 0.78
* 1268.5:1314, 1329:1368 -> 0.97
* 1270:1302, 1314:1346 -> 1.11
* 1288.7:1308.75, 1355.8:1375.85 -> 0.84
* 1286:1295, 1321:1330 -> 1.13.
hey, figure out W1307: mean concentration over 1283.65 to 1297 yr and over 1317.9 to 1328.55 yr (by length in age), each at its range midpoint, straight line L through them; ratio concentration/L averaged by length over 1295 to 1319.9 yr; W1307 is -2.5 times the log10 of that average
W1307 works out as 0.127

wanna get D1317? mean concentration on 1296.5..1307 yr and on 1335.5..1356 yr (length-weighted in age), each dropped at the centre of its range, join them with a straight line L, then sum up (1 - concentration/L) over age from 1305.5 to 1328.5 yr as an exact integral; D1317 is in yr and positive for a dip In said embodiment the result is -3.2 yr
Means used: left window 2.03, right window 2.48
